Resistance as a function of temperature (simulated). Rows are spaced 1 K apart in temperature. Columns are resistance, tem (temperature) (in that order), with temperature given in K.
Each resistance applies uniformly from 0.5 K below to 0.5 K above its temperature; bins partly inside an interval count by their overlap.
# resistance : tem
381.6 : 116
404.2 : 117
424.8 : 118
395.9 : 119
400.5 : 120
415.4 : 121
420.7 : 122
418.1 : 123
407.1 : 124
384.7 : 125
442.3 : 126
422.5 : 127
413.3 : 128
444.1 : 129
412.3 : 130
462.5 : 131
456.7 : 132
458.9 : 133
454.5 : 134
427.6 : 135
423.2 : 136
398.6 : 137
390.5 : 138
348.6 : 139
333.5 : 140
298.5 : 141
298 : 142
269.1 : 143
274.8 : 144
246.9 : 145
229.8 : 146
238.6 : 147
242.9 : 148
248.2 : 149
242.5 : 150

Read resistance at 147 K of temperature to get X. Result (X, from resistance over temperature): 238.6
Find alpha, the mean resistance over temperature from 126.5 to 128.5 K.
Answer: 418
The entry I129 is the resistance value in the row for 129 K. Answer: 444.1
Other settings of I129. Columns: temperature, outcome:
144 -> 274.8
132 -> 456.7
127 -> 422.5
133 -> 458.9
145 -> 246.9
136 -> 423.2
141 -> 298.5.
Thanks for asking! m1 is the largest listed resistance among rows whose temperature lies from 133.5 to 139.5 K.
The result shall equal 454.5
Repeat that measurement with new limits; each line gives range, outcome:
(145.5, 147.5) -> 238.6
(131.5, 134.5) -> 458.9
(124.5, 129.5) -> 444.1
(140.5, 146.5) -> 298.5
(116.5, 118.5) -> 424.8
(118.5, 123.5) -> 420.7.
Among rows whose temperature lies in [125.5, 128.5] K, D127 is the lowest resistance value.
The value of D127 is 413.3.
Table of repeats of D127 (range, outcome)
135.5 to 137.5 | 398.6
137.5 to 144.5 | 269.1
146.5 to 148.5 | 238.6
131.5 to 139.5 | 348.6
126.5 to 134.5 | 412.3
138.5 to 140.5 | 333.5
